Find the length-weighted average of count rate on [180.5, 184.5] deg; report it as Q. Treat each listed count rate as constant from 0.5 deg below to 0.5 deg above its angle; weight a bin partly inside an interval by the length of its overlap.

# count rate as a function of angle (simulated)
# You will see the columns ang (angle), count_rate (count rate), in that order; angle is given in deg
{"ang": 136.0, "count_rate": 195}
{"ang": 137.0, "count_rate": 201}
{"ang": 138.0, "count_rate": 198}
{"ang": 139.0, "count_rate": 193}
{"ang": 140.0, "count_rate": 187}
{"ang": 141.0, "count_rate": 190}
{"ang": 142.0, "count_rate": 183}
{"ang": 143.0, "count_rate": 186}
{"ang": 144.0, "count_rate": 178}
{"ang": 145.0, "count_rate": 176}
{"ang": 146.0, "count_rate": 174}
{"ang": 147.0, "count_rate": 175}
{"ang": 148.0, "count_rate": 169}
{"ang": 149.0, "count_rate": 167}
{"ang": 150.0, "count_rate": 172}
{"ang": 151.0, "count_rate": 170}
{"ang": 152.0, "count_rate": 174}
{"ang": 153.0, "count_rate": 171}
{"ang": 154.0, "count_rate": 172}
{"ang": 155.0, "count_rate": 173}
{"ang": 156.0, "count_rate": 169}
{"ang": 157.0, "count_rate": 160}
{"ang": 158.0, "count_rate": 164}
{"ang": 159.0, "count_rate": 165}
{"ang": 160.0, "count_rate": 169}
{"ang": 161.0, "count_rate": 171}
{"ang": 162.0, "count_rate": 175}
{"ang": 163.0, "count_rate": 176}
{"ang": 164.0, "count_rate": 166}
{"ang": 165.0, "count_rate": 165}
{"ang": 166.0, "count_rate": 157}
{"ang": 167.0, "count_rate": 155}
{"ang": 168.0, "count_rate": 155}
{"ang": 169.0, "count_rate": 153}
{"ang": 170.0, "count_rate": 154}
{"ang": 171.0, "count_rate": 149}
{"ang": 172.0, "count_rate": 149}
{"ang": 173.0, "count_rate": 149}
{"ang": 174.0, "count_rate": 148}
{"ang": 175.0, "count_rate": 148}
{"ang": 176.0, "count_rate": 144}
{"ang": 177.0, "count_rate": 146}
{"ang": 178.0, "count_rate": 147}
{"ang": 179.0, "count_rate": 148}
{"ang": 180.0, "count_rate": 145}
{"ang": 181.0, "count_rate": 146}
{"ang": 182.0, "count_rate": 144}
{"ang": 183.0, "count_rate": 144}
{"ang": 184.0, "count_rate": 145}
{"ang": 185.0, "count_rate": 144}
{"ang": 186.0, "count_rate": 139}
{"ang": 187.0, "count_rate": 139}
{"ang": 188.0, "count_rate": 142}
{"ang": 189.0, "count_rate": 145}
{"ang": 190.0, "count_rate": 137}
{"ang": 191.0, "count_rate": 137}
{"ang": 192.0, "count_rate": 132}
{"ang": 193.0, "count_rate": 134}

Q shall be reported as 145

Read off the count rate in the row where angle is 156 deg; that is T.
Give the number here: 169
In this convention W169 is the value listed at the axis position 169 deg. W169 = 153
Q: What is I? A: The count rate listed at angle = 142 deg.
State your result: 183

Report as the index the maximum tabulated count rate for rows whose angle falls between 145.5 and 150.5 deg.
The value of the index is 175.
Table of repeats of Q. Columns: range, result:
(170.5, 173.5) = 149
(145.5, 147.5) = 174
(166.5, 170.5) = 154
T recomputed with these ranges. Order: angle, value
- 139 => 193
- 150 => 172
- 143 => 186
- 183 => 144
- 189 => 145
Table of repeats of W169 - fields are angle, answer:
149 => 167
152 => 174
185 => 144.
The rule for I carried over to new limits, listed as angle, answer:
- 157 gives 160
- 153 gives 171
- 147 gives 175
